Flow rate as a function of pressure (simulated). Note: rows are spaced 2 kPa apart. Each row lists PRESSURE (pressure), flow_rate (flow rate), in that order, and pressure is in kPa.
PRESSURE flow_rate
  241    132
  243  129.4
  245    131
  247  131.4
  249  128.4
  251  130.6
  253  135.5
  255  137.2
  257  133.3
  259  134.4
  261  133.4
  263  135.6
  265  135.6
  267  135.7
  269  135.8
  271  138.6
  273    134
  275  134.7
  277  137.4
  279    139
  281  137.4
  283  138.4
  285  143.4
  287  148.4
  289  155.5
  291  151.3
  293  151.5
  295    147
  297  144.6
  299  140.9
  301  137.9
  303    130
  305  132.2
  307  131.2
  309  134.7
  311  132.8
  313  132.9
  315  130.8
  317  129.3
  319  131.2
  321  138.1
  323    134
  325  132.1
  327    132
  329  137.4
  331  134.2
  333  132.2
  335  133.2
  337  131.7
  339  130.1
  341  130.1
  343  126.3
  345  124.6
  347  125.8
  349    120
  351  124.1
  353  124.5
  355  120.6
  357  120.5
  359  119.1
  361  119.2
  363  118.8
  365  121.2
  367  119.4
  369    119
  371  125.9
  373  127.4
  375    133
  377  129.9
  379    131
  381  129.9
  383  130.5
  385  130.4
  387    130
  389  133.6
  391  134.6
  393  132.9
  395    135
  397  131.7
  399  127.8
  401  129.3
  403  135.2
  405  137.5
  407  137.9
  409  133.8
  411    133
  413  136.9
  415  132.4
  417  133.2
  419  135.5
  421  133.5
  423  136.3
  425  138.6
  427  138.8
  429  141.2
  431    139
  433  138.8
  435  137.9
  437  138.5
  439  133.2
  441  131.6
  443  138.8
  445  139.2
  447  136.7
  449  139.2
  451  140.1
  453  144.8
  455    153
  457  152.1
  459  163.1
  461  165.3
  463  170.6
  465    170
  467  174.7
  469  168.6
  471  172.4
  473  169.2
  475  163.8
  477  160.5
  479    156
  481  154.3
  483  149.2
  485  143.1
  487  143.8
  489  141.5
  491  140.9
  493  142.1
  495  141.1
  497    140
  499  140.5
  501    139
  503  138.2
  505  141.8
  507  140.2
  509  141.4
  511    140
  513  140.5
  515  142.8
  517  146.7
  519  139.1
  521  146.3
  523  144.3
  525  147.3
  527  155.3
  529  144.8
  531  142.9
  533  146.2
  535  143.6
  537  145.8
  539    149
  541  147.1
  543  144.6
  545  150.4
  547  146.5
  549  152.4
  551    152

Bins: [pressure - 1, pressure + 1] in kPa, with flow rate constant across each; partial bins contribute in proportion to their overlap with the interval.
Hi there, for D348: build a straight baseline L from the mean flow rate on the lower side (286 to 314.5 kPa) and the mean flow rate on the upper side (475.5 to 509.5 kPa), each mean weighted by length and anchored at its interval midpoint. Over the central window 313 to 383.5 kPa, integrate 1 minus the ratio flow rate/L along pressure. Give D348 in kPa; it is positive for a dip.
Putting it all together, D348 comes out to 6.9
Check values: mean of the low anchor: 141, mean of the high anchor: 145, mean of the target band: 128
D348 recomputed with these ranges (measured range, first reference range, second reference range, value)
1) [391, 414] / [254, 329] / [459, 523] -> 1.7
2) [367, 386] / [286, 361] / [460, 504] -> 1.6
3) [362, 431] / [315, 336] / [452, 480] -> 7.7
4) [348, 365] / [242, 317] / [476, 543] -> 2.3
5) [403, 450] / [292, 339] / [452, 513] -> 3.1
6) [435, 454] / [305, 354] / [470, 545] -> 0.4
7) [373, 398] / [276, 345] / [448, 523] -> 1.9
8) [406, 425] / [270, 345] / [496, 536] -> 0.7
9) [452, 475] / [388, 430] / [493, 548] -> -4.1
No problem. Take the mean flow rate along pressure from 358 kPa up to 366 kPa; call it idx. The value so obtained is 120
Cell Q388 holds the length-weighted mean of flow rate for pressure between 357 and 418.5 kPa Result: 130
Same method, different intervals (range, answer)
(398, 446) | 136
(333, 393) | 127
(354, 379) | 123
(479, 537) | 144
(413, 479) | 148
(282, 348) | 136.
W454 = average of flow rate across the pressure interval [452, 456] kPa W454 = 149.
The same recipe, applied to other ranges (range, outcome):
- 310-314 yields 133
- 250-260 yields 134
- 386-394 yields 133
